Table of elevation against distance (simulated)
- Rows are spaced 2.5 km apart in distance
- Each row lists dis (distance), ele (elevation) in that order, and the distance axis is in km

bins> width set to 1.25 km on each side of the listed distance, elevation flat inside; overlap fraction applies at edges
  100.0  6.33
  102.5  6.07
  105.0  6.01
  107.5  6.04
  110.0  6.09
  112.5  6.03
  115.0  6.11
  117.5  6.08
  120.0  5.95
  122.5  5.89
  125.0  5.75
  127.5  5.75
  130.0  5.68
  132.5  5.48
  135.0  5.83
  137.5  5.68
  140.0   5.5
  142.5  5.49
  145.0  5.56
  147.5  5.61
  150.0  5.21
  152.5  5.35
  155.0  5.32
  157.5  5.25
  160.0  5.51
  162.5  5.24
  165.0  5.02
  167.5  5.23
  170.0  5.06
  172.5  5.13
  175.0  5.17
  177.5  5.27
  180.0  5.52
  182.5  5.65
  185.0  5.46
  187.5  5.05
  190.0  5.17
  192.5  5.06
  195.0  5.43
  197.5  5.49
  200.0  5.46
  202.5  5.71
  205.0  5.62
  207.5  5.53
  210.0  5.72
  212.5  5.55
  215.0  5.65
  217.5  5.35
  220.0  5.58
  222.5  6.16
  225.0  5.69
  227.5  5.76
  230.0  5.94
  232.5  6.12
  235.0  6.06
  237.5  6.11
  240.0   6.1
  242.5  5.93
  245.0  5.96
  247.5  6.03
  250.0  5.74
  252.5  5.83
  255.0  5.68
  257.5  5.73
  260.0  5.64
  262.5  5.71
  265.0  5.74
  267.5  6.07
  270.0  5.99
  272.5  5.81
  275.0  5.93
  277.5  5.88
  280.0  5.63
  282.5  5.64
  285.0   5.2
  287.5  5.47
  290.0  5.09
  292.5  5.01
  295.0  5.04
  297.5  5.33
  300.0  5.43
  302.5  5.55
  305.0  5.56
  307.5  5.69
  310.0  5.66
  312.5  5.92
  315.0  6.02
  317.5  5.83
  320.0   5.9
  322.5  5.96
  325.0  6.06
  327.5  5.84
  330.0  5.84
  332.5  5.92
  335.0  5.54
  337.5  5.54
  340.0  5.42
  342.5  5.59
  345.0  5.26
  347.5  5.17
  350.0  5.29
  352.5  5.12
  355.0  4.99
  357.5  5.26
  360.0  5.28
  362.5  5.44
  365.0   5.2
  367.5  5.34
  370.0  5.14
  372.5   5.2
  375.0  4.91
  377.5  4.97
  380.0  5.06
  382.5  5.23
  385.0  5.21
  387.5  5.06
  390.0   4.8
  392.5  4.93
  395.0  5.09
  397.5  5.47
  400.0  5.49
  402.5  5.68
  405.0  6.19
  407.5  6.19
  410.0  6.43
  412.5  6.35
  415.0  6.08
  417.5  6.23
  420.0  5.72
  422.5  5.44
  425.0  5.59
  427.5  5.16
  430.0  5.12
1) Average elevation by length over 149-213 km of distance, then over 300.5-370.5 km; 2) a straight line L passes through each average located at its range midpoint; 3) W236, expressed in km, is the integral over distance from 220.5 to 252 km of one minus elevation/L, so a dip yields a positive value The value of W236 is -3.1 km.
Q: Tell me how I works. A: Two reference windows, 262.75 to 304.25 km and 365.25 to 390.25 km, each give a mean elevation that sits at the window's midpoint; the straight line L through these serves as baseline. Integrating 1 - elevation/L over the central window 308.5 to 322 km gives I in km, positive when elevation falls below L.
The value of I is -1.2 km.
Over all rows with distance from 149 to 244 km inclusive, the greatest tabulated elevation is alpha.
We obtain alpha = 6.16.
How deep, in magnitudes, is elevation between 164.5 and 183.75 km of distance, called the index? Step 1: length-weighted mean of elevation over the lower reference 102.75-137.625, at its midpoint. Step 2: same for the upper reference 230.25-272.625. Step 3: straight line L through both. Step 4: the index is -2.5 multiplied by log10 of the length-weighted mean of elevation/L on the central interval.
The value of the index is 0.12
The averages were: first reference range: 5.9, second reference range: 5.9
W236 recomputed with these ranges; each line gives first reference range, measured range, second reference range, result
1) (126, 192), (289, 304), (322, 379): 0.4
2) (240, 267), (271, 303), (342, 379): 0.9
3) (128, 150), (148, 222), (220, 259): 4.6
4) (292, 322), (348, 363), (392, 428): 1.2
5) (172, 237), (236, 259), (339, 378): -1.8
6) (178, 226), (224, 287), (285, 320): -3.7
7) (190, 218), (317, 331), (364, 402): -1.7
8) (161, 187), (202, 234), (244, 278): -1.0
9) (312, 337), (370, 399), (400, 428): 4.0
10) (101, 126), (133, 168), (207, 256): 3.1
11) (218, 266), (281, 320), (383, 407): 1.1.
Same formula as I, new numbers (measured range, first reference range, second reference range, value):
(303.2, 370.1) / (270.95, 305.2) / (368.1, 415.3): -1.24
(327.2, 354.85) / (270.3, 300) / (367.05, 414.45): -0.13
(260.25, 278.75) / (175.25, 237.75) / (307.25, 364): -0.91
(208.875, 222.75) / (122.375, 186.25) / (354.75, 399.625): -0.71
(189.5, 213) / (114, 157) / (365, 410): 0.35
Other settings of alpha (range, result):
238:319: 6.1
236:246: 6.11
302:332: 6.06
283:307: 5.56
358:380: 5.44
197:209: 5.71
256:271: 6.07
